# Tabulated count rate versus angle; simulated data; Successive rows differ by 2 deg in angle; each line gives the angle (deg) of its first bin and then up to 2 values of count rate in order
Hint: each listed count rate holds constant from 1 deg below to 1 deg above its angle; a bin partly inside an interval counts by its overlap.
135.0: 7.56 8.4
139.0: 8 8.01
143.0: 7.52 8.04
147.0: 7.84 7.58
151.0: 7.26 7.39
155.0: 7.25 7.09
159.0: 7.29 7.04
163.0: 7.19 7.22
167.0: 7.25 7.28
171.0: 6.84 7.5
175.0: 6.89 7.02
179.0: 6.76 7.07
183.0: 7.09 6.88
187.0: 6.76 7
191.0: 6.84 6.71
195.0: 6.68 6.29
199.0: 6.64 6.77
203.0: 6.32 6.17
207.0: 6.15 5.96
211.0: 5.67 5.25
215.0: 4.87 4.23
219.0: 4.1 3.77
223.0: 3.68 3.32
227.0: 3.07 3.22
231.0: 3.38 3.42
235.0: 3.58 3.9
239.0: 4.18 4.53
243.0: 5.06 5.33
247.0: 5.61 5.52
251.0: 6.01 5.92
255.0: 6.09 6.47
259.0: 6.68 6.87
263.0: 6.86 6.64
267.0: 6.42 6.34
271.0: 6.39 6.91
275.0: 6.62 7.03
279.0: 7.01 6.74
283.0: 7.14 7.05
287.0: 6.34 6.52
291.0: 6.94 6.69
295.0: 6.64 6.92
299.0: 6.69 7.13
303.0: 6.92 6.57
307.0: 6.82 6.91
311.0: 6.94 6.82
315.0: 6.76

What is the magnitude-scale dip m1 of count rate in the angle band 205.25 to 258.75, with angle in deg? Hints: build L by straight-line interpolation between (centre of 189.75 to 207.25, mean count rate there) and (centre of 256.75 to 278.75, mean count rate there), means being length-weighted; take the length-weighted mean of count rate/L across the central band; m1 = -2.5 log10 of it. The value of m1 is 0.357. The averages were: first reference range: 6.53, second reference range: 6.68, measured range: 4.75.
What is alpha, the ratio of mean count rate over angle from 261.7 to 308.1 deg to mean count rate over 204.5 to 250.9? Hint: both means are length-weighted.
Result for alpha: 1.5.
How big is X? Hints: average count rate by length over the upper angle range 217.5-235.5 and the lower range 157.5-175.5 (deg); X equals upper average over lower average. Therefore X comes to 0.49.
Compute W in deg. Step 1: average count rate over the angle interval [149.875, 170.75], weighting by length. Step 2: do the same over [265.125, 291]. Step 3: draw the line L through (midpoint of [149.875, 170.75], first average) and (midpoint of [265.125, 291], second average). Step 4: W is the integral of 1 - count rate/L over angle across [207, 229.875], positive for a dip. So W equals 8.5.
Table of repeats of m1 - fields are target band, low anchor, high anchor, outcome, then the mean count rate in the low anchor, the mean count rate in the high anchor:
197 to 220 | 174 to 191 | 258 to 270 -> 0.20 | 6.93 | 6.64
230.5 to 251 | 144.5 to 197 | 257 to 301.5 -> 0.45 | 7.12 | 6.74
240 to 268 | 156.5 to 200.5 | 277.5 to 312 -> 0.15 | 6.97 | 6.82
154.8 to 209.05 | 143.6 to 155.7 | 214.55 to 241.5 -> -0.16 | 7.57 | 3.77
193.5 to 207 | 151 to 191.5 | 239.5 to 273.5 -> 0.05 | 7.09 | 6.06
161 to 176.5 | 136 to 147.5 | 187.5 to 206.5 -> 0.02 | 7.97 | 6.59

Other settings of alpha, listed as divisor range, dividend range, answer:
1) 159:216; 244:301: 0.98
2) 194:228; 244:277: 1.21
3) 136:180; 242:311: 0.88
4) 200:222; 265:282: 1.24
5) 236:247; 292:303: 1.45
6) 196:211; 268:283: 1.07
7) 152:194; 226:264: 0.71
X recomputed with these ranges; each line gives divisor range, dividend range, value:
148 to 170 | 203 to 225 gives 0.68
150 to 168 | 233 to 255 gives 0.68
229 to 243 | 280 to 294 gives 1.75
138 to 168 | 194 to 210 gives 0.85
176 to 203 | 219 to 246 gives 0.57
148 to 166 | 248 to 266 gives 0.87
